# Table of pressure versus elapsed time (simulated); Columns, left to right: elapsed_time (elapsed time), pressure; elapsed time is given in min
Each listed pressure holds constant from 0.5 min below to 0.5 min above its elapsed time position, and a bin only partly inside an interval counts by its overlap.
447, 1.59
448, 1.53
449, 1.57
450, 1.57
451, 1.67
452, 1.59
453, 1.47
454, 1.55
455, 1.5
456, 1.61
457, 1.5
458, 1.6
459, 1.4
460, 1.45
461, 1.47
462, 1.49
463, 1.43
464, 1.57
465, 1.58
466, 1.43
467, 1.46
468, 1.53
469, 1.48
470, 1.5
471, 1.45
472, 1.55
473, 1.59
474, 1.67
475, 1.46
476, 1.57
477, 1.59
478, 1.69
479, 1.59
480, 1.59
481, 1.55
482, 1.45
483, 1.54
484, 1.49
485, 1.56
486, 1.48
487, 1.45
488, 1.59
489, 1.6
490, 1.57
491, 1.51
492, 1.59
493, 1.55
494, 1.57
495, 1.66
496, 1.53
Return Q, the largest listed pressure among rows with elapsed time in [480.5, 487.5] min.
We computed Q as 1.56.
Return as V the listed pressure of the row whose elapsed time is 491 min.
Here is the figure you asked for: 1.51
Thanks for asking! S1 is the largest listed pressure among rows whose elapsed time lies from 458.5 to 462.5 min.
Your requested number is 1.49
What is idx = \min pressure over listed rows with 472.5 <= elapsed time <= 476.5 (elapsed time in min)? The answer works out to 1.46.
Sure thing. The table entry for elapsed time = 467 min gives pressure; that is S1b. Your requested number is 1.46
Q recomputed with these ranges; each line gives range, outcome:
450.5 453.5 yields 1.67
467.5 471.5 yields 1.53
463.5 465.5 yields 1.58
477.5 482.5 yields 1.69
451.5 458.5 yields 1.61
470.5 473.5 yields 1.59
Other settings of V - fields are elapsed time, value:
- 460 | 1.45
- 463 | 1.43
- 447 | 1.59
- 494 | 1.57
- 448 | 1.53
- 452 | 1.59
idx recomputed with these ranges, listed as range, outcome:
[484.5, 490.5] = 1.45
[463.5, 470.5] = 1.43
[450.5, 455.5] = 1.47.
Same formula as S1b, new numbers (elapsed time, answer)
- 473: 1.59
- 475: 1.46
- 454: 1.55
